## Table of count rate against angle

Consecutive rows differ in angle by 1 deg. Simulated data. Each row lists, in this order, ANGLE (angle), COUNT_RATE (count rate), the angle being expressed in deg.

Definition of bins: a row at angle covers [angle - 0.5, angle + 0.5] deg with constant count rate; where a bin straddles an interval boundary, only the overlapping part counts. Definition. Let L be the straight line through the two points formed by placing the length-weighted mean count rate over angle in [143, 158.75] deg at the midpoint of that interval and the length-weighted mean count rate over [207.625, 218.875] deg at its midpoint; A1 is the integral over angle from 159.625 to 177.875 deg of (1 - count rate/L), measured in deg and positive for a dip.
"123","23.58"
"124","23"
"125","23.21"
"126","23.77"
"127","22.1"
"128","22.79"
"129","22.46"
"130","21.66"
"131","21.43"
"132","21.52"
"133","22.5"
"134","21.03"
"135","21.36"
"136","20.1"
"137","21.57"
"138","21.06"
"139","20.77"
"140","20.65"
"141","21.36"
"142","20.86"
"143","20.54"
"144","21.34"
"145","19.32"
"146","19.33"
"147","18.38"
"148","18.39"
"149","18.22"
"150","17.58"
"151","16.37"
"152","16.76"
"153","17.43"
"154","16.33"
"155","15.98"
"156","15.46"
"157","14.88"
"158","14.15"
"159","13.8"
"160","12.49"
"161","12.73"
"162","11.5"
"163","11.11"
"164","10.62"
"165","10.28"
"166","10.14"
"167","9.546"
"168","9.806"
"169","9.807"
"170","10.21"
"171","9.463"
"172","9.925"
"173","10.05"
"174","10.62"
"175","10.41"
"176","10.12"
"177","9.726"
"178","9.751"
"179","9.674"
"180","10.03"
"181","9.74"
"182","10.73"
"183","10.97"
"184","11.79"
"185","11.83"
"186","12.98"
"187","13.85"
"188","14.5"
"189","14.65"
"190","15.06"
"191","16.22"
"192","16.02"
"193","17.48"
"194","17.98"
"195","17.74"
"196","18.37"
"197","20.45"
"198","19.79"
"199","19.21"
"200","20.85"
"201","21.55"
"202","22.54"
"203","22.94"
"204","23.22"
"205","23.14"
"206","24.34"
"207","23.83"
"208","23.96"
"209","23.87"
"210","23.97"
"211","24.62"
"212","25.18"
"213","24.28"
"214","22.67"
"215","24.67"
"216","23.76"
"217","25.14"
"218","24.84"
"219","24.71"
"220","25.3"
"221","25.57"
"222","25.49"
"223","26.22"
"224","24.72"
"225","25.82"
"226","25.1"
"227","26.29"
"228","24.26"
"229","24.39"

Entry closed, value 8.4 deg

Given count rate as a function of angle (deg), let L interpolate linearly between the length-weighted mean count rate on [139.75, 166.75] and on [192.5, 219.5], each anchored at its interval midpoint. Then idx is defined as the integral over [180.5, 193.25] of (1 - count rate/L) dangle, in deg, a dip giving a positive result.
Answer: 4.2 deg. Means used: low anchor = 16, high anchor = 22.4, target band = 13.4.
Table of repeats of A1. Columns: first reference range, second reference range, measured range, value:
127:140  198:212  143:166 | 6.65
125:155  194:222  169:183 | 7.50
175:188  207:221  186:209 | -2.21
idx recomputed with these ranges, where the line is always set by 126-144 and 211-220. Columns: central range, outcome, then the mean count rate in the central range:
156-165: 3.9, 12.7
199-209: 0.5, 22.8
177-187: 5.3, 10.9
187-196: 2.8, 16.2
